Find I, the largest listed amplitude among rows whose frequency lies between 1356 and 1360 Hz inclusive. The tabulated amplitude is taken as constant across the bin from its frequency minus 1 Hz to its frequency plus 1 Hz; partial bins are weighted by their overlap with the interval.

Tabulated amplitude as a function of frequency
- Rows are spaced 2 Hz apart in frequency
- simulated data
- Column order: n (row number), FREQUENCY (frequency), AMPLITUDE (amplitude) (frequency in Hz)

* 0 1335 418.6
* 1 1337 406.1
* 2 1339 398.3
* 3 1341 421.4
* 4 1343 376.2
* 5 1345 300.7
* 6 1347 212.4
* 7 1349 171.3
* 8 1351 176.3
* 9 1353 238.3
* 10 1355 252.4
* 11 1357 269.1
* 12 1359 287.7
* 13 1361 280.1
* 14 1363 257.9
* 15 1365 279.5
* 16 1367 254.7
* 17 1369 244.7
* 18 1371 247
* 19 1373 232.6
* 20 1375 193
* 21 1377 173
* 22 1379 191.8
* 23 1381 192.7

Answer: 287.7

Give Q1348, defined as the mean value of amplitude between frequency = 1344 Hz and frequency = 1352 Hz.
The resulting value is 215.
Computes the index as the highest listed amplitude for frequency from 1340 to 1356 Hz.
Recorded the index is 421.4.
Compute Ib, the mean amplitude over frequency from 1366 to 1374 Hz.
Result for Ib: 245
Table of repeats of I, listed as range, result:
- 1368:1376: 247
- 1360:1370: 280.1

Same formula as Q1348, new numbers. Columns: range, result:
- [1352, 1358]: 253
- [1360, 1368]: 268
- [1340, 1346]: 366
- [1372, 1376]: 213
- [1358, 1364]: 275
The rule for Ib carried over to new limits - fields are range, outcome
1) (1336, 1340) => 402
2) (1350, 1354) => 207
